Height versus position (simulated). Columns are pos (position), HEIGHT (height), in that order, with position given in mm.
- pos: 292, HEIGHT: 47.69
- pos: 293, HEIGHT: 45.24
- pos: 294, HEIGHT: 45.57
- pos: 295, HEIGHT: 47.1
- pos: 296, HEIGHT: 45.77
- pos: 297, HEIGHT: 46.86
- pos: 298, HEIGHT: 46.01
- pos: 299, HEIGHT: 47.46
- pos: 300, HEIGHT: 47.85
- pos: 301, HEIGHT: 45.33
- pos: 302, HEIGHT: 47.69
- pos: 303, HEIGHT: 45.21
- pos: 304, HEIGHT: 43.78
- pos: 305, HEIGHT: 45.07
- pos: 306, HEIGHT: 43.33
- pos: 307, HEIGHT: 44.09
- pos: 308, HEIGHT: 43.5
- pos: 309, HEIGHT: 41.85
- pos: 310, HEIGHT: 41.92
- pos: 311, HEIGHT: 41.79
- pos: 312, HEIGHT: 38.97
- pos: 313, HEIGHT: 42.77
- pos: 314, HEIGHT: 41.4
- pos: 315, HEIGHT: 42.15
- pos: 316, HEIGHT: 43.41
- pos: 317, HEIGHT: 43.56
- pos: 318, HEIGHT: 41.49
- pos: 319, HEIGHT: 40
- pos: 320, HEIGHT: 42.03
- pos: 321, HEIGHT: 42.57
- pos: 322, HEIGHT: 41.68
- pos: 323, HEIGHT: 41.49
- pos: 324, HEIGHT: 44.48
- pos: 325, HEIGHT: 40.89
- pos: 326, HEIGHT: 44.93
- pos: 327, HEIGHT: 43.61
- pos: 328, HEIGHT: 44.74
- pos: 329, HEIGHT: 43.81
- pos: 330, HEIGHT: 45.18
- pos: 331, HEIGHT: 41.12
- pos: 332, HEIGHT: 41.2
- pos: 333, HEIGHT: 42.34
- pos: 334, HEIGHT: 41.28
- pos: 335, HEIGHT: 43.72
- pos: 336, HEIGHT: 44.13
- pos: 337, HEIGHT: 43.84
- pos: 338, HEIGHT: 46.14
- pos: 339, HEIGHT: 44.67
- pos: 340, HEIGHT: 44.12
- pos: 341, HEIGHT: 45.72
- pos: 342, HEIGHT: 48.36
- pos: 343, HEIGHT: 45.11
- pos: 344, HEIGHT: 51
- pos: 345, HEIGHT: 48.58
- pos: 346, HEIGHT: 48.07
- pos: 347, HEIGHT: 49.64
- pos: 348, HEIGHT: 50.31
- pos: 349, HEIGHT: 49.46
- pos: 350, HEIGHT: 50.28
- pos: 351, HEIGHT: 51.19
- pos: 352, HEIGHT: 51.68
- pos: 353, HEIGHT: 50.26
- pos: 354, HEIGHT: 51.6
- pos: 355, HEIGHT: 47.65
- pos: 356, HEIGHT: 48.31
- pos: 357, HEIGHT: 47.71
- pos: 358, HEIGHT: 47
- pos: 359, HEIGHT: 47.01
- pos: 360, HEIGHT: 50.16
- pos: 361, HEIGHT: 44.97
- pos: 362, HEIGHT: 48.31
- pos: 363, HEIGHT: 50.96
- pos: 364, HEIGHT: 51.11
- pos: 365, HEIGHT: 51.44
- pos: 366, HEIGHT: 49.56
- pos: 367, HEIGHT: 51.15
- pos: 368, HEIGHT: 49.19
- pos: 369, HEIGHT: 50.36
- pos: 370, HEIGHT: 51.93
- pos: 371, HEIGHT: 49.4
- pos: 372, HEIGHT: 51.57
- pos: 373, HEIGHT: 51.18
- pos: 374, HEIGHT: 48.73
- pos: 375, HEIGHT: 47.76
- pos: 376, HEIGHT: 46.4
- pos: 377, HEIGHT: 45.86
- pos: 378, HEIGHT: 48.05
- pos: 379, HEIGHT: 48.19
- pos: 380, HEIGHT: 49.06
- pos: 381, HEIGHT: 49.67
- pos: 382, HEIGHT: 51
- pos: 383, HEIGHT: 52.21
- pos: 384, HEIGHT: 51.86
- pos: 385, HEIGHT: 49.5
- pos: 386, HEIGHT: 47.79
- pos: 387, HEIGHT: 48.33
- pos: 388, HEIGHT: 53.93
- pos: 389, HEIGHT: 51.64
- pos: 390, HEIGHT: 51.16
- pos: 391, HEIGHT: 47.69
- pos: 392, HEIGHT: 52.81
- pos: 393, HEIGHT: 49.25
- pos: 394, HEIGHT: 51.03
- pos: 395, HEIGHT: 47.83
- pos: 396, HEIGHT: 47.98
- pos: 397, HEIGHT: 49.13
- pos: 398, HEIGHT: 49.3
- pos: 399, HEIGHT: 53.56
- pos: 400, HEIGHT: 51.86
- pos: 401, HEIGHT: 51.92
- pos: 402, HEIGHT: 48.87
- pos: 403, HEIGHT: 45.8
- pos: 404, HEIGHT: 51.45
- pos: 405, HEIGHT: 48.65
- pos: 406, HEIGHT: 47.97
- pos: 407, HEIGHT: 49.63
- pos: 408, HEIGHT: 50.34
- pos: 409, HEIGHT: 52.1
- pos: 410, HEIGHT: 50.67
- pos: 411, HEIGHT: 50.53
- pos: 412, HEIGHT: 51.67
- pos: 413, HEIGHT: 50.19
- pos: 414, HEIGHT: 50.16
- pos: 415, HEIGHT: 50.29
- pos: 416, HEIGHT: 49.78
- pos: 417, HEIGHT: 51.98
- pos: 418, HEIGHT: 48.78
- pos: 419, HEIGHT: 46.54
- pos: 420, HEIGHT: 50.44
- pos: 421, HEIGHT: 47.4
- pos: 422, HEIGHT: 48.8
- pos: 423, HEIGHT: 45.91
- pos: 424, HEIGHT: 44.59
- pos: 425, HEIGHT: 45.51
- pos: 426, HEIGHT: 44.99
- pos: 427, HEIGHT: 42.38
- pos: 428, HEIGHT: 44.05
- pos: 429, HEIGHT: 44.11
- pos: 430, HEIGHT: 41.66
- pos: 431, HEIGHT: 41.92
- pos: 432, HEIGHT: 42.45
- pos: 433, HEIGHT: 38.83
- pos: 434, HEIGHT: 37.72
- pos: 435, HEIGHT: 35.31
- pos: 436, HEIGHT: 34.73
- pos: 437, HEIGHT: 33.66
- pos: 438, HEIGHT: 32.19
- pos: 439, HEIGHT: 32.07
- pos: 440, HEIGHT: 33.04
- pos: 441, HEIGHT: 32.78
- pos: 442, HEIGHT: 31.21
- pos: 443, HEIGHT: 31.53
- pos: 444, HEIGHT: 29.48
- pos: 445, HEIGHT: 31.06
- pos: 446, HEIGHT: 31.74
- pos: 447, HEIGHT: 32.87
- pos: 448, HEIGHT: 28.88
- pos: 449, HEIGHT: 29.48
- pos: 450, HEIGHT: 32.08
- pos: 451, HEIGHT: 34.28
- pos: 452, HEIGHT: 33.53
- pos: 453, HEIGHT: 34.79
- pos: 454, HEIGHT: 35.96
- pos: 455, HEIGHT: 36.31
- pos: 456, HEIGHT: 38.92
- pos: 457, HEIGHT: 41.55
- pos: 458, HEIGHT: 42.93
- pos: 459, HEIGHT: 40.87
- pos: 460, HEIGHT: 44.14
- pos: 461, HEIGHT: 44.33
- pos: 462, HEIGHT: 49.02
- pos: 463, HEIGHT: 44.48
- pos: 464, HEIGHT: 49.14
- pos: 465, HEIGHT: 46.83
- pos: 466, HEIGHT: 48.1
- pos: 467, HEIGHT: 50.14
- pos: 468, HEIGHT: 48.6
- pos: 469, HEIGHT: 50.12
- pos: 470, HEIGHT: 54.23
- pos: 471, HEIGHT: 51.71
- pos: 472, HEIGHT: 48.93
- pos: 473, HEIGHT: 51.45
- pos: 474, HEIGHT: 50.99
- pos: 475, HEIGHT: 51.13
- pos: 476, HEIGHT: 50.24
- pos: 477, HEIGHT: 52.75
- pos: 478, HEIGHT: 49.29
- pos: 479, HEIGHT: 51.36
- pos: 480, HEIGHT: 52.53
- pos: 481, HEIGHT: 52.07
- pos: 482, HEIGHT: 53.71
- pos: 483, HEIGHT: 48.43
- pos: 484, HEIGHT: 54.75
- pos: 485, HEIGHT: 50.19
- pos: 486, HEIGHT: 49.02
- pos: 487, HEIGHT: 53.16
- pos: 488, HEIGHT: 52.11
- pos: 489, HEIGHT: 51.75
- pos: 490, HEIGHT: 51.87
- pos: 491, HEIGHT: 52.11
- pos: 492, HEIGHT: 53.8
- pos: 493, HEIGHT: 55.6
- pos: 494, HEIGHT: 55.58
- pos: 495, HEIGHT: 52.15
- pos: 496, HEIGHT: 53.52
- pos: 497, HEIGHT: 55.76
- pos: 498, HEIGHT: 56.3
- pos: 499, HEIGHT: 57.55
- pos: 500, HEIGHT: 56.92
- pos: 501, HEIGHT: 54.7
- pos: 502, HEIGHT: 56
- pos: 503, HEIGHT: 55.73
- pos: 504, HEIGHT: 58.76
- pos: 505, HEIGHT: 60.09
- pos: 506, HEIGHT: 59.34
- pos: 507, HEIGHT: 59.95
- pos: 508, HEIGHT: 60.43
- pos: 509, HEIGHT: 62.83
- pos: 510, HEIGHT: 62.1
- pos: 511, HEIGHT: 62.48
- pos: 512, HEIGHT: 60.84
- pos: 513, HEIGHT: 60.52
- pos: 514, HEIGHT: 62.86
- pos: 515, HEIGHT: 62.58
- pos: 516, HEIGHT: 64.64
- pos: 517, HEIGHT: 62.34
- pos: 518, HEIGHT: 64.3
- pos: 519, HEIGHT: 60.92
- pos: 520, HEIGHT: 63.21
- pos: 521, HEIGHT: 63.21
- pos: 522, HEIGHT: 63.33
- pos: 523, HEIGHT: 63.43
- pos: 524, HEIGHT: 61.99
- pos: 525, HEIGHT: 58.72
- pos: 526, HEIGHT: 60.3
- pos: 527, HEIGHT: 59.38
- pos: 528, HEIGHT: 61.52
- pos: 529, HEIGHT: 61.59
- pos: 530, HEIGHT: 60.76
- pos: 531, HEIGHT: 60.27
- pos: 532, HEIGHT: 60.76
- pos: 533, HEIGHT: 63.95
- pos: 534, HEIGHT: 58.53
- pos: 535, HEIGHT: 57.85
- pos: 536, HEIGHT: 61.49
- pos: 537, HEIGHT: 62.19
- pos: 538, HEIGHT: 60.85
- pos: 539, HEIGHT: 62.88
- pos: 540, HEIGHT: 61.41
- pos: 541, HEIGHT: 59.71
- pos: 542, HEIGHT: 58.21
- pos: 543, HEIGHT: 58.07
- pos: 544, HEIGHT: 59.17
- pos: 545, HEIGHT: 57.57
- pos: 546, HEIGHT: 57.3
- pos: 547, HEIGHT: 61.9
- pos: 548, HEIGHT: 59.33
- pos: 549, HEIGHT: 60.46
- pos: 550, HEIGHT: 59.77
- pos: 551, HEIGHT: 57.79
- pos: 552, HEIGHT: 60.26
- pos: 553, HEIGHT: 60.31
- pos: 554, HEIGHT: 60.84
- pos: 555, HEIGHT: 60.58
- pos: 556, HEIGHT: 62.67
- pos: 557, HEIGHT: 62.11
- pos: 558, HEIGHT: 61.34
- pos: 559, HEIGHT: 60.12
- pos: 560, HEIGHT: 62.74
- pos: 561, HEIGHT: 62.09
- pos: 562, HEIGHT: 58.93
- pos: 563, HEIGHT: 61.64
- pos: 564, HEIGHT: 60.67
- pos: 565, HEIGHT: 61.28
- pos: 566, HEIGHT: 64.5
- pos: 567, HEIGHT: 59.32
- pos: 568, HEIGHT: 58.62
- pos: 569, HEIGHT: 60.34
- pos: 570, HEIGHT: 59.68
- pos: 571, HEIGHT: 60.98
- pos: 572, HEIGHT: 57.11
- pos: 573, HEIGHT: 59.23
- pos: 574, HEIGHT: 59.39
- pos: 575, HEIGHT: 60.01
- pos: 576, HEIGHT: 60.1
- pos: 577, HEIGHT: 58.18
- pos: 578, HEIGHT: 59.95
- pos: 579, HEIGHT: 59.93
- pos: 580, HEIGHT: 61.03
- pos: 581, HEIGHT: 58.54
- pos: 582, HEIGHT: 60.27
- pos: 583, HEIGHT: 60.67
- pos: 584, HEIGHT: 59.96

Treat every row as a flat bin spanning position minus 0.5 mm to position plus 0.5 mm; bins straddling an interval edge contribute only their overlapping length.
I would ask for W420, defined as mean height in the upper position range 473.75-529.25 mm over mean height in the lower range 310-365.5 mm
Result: 1.25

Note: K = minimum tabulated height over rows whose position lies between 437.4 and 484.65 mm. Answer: 28.88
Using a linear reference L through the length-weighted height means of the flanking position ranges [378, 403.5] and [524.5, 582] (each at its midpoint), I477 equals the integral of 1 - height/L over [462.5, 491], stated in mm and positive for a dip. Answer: 2.4 mm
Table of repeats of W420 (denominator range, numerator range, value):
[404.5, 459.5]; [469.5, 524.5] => 1.37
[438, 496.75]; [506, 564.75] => 1.37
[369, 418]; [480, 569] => 1.18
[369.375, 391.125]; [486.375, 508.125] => 1.12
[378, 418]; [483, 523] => 1.15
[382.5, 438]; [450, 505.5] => 1.04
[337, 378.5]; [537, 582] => 1.23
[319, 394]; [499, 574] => 1.27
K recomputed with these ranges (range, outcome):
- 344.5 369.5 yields 44.97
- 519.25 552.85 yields 57.3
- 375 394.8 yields 45.86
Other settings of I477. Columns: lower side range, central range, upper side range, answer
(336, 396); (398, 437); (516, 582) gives 4.1 mm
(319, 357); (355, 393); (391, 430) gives -1.8 mm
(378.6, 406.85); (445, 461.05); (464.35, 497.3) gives 4.7 mm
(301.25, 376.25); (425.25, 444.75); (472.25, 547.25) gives 5.7 mm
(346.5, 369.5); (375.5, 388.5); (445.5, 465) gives -0.7 mm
